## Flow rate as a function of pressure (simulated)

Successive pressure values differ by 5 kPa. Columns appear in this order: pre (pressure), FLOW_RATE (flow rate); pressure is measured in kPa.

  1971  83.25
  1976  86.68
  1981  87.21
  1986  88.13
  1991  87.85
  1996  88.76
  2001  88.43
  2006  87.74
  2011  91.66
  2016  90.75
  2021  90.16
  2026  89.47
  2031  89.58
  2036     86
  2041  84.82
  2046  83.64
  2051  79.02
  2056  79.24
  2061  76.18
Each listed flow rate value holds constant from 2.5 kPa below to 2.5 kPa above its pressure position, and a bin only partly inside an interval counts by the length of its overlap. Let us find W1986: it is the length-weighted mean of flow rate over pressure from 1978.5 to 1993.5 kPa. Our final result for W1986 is 87.7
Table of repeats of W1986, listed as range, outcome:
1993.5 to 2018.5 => 89.5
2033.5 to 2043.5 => 85.4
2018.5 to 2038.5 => 88.8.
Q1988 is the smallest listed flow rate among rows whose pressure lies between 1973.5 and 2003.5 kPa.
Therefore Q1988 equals 86.68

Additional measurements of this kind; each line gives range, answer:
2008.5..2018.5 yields 90.75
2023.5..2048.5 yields 83.64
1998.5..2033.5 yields 87.74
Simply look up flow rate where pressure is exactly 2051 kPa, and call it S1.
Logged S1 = 79.02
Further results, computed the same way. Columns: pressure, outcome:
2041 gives 84.82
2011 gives 91.66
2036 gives 86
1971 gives 83.25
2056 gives 79.24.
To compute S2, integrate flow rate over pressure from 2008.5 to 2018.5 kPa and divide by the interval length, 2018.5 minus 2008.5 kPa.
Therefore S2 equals 91.2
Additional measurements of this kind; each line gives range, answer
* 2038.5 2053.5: 82.5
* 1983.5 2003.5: 88.3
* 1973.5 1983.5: 86.9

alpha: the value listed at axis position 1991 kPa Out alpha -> 87.85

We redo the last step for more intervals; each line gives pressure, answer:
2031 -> 89.58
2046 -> 83.64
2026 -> 89.47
